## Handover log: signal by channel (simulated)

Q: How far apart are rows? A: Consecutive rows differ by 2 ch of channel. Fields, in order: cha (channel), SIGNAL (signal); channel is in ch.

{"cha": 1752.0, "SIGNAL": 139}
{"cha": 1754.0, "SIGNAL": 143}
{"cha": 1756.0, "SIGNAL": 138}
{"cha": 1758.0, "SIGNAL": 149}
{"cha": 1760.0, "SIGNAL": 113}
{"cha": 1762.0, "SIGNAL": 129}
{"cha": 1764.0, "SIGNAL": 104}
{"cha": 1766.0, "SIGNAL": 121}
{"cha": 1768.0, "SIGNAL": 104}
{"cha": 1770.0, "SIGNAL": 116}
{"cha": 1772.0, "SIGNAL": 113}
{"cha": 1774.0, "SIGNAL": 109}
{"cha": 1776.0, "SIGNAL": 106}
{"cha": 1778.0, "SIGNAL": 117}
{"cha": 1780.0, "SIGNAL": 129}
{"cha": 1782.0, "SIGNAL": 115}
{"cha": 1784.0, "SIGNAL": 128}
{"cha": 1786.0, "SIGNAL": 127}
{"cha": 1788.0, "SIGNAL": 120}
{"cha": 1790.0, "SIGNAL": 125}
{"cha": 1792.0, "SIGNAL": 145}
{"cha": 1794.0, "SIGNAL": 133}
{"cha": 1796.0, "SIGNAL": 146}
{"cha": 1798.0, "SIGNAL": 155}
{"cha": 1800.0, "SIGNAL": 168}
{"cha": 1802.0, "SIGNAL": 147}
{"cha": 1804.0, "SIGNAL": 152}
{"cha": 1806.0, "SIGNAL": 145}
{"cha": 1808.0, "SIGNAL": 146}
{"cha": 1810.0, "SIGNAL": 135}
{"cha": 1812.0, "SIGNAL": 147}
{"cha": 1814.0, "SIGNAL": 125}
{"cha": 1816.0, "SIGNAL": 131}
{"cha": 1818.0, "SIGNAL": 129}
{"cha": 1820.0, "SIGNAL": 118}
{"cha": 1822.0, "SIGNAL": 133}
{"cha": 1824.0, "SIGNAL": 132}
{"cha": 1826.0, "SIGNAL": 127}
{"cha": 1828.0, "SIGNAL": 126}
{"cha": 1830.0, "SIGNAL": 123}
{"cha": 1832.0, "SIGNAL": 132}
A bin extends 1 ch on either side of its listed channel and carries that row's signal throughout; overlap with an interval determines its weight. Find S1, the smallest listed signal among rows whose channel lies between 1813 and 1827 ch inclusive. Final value 118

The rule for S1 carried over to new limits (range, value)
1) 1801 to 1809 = 145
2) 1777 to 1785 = 115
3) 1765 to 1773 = 104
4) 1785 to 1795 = 120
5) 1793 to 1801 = 133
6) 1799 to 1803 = 147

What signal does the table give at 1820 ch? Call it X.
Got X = 118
